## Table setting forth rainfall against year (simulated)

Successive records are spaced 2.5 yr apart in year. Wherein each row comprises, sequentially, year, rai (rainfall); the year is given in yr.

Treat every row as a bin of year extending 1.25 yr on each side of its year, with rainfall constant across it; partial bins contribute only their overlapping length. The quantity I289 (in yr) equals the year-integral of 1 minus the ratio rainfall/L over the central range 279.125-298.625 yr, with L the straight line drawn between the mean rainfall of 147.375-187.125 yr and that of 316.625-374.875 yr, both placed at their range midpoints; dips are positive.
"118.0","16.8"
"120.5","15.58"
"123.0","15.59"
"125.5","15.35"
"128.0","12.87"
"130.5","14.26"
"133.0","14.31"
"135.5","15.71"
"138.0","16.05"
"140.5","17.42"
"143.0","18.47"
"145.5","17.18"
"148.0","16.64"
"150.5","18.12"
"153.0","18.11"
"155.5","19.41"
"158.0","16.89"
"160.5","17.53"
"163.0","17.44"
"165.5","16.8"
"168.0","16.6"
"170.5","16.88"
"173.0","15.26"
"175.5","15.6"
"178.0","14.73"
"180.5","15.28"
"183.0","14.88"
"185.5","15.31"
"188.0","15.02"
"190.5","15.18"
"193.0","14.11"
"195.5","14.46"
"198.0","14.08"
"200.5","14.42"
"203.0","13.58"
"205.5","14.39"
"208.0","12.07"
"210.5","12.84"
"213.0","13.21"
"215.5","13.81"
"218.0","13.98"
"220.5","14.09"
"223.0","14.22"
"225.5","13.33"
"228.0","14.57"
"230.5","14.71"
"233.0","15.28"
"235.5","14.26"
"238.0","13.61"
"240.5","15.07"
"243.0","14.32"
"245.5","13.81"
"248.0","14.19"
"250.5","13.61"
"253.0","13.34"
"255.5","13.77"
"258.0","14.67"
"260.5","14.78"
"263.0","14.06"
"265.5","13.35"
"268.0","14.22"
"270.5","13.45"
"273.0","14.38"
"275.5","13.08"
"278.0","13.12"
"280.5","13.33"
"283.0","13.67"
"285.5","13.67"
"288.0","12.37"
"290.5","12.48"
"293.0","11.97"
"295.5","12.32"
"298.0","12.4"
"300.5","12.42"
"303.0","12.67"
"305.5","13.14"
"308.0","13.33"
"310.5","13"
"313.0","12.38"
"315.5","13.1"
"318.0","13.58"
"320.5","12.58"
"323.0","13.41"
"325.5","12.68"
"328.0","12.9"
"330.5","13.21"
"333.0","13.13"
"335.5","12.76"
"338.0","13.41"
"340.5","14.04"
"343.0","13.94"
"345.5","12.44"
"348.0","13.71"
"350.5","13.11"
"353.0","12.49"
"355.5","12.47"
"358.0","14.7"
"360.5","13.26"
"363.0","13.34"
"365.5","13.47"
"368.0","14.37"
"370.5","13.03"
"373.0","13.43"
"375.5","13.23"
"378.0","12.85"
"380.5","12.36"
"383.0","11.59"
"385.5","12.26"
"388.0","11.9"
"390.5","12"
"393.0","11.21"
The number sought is 2.1 yr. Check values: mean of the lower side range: 16.6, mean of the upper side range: 13.3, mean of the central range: 12.8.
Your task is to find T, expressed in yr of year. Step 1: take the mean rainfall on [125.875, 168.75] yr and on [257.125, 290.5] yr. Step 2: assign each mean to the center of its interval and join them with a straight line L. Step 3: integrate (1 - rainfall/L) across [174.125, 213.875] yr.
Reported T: 3.1 yr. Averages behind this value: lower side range 16.7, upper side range 13.6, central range 14.3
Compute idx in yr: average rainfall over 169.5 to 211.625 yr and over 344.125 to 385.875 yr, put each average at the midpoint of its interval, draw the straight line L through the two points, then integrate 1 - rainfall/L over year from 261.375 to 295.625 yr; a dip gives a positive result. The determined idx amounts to 1.33 yr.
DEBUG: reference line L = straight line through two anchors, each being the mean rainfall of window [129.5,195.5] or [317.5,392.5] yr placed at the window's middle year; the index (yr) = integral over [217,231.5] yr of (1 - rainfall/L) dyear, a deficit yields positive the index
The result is 1.02 yr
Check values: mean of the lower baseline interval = 16.2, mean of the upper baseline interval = 13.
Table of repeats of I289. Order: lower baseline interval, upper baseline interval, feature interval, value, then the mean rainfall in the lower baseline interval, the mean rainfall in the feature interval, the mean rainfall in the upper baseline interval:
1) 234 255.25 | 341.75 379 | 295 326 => 1.7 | 14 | 12.9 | 13.3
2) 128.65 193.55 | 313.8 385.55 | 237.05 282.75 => 2.3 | 16.3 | 13.9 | 13.1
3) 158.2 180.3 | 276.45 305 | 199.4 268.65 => 2.0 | 16.3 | 14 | 12.8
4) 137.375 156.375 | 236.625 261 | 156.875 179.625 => 0.7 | 17.7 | 16.4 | 14.1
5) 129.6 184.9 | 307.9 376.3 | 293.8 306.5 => 1.3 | 16.5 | 12.6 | 13.2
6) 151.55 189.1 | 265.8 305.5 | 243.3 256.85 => 0.3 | 16.4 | 13.8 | 13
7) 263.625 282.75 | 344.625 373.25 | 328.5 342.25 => 0.1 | 13.6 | 13.3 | 13.3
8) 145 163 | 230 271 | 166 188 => 1.7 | 17.7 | 15.6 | 14.1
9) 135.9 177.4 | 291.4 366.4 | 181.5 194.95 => 1.2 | 17.1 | 14.9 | 13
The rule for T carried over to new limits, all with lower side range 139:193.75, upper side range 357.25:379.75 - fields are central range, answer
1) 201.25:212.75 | 1.90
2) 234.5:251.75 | 1.39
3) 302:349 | 3.28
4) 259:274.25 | 0.97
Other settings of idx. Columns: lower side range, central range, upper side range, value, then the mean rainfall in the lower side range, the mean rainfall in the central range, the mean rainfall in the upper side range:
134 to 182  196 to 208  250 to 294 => 1.26 yr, 16.8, 13.9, 13.5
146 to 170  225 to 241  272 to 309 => 0.52 yr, 17.5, 14.4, 12.9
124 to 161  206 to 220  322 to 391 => 1.90 yr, 16.5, 13.3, 13.1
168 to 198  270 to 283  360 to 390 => 0.53 yr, 15.2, 13.5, 12.9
